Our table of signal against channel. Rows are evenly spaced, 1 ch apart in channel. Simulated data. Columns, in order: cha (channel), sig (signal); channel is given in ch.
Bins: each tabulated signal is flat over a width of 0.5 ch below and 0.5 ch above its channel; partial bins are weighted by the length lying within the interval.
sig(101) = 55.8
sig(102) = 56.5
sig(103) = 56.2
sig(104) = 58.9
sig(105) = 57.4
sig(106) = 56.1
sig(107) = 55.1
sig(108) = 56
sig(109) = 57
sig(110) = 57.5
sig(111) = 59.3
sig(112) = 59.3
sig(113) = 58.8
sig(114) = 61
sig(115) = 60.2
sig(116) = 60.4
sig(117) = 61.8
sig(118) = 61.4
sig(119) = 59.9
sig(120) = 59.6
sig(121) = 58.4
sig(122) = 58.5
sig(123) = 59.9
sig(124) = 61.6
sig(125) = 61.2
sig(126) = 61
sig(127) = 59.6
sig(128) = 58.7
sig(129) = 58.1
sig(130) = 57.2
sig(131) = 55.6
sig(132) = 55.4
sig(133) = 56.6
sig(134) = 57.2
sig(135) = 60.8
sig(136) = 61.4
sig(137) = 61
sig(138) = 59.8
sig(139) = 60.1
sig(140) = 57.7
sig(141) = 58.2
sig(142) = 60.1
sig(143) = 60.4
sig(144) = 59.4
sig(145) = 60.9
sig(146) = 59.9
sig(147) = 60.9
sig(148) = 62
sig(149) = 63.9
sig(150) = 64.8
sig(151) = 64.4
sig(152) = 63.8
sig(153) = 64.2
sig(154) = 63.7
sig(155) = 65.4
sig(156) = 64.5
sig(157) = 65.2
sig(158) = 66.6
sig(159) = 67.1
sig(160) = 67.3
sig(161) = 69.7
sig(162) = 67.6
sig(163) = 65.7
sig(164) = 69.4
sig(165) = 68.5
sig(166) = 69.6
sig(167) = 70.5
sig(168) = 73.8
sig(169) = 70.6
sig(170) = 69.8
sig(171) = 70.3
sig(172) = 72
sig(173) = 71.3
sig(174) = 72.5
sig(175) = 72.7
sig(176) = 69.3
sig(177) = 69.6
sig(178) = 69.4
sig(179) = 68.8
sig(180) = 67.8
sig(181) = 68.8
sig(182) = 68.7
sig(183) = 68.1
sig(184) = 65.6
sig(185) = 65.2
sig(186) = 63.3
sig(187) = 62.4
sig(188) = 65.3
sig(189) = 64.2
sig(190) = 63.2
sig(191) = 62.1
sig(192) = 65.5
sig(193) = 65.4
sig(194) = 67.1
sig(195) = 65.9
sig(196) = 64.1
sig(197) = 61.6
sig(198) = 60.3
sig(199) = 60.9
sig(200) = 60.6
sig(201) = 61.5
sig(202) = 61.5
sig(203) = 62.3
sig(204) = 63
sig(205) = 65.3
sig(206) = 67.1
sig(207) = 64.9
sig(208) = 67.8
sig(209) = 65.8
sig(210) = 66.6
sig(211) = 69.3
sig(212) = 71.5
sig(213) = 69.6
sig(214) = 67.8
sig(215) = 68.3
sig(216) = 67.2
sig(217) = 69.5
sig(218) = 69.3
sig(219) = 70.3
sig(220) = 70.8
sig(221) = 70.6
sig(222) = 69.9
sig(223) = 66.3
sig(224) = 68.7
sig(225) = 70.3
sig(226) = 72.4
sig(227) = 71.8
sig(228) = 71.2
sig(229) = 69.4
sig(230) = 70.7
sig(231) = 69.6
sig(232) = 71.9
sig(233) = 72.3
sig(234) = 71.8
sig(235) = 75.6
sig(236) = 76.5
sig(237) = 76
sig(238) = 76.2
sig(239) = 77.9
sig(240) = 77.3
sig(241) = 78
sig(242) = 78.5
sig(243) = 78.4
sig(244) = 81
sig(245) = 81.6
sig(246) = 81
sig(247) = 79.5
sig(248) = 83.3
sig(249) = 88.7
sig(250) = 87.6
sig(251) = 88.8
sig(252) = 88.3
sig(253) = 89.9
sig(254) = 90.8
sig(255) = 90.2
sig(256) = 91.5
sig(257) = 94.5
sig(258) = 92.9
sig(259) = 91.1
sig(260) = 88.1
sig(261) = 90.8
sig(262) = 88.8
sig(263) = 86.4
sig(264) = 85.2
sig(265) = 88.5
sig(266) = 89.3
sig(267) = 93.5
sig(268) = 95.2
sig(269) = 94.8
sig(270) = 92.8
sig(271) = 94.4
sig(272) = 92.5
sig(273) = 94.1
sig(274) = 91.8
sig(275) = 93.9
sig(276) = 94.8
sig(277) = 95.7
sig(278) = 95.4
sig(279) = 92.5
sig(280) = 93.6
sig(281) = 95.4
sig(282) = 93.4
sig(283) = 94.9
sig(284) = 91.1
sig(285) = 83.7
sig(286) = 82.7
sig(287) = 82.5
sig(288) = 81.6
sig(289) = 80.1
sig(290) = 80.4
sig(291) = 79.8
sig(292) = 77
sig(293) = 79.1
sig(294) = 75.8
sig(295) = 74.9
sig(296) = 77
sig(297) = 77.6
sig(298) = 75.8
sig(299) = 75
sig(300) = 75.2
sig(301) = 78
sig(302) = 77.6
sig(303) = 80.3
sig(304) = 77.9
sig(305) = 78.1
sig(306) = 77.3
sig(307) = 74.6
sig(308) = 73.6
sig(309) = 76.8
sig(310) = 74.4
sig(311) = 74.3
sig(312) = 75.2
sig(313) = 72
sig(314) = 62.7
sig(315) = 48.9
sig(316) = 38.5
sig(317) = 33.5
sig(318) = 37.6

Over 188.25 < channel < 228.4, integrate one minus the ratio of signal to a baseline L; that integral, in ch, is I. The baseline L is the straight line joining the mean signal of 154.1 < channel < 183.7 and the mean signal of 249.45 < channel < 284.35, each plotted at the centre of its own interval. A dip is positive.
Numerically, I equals 6.0 ch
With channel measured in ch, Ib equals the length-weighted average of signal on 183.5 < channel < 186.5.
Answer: 64.7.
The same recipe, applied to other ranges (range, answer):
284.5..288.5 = 82.6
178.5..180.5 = 68.3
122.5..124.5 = 60.8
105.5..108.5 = 55.7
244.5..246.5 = 81.3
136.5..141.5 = 59.4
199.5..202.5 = 61.2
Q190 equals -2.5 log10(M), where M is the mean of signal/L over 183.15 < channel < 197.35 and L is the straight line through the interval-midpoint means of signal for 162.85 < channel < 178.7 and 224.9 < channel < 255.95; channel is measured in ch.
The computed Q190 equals 0.13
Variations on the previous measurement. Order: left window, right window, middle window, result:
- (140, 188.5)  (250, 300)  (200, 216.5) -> 0.14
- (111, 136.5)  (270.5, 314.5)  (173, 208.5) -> 0.05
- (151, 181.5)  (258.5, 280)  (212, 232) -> 0.16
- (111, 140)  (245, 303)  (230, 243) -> 0.07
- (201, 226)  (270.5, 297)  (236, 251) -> -0.06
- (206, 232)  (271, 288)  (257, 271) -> -0.06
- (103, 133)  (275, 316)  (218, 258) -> -0.07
